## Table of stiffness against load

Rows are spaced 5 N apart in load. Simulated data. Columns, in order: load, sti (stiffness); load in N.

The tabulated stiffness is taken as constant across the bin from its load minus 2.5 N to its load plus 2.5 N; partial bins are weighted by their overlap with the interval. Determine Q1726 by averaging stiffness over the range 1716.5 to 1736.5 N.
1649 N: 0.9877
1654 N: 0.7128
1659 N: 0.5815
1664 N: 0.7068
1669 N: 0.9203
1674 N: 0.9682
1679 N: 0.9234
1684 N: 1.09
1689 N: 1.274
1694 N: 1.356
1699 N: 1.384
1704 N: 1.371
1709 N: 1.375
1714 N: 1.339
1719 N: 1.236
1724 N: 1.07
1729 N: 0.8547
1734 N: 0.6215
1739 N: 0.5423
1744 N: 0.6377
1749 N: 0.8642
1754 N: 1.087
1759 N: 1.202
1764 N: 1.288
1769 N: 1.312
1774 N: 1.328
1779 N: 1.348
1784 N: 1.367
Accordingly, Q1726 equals 0.946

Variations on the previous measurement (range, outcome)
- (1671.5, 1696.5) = 1.12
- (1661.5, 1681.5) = 0.88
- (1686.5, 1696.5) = 1.31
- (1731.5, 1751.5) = 0.666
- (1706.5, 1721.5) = 1.32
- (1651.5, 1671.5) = 0.73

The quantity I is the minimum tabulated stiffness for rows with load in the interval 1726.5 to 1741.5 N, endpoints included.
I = 0.5423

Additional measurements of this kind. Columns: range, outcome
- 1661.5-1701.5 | 0.7068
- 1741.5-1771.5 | 0.6377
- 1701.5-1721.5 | 1.236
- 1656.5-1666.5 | 0.5815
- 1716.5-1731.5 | 0.8547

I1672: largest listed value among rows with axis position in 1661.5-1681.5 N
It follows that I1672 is 0.9682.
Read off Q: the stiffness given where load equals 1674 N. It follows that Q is 0.9682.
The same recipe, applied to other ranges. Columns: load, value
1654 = 0.7128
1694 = 1.356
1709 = 1.375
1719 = 1.236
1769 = 1.312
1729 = 0.8547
